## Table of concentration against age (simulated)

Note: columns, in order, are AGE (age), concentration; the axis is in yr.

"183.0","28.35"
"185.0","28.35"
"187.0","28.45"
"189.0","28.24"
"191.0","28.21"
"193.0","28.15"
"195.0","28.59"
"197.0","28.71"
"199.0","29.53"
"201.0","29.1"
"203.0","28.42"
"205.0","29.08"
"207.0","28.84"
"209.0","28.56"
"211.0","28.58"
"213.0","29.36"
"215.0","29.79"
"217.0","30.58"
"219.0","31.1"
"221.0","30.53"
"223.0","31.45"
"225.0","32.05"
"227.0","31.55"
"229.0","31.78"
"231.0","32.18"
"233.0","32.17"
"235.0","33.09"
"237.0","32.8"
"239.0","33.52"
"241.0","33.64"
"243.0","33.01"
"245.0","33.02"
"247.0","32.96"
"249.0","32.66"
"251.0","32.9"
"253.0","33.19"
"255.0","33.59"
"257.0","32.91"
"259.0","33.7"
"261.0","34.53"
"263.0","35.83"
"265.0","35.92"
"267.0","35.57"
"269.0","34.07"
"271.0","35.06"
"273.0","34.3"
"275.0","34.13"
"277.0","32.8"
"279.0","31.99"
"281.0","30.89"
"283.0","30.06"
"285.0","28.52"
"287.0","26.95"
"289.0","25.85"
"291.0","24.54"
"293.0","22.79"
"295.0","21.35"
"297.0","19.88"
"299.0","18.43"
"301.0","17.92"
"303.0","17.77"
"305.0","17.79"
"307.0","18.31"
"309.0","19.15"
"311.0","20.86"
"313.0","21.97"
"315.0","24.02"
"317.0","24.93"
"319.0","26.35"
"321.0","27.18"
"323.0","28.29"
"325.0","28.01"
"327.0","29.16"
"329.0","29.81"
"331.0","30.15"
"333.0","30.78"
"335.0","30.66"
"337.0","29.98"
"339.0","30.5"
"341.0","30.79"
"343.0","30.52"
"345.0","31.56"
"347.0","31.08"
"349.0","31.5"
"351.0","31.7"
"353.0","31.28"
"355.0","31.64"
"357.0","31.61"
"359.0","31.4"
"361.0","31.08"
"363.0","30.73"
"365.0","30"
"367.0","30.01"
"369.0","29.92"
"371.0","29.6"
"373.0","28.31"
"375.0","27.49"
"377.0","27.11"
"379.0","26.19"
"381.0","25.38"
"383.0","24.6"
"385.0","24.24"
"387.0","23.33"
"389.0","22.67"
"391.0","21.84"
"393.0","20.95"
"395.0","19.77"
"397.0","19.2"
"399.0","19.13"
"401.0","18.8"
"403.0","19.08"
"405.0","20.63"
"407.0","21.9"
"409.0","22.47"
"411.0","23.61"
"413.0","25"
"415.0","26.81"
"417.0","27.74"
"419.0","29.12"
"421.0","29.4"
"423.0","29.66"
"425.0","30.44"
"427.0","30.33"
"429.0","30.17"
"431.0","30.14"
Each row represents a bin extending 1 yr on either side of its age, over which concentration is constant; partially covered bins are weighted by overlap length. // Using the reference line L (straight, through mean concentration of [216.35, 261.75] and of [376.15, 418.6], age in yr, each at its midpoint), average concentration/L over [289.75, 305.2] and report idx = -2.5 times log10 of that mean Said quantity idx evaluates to 0.39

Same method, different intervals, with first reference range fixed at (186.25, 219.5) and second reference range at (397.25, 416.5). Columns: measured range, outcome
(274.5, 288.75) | -0.16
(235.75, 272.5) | -0.24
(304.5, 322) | 0.13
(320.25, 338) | -0.19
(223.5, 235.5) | -0.14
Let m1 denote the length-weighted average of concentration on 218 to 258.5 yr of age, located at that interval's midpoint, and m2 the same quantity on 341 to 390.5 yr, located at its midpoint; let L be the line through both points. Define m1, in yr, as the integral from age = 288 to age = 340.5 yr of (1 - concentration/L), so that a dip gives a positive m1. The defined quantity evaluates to 9.9 yr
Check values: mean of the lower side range 32.5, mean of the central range 24.5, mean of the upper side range 28.8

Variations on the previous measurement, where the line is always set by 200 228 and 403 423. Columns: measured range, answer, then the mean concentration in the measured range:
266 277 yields -2.3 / 34.5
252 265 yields -2.4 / 34.1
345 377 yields -4.9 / 30.4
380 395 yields 1.6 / 23.1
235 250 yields -2.0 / 33.1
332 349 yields -2.5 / 30.8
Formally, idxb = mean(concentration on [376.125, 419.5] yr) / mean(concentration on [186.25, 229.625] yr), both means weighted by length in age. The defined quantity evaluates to 0.78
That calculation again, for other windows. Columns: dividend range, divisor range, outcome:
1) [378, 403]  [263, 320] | 0.84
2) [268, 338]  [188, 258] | 0.85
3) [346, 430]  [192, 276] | 0.83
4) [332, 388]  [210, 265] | 0.91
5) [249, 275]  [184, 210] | 1.20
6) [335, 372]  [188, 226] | 1.05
